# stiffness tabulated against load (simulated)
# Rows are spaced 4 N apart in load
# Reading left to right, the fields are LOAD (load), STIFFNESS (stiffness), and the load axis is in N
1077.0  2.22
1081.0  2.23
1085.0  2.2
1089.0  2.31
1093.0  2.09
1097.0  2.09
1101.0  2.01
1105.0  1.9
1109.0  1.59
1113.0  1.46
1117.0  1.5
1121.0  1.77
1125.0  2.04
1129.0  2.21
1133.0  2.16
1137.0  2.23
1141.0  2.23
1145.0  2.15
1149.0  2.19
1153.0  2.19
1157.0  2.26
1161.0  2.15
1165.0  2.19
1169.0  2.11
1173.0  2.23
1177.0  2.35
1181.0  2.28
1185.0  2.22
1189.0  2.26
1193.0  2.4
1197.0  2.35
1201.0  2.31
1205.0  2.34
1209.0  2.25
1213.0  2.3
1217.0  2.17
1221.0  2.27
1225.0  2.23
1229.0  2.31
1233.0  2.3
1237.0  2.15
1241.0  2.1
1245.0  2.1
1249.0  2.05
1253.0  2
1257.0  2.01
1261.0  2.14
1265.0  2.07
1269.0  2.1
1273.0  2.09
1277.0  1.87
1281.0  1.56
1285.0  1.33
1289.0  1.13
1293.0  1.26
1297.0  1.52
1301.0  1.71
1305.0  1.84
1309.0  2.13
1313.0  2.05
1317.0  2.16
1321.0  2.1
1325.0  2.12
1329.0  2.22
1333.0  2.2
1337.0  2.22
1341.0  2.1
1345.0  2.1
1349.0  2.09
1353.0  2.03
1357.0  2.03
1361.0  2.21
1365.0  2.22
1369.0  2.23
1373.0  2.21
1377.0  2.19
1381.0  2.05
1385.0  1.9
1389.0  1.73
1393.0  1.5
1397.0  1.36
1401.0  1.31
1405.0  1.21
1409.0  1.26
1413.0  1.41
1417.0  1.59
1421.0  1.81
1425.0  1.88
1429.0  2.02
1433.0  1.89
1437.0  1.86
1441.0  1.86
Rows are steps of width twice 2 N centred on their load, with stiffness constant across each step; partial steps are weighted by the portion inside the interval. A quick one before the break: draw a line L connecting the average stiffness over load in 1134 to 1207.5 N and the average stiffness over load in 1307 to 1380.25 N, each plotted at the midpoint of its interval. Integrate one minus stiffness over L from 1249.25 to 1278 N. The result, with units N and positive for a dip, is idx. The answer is 1.9 N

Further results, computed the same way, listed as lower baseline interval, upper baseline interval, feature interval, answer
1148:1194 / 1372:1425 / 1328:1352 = -4.6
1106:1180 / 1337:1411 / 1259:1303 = 5.6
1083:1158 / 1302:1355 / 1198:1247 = -4.2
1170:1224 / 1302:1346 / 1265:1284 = 2.5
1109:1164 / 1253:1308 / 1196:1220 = -4.9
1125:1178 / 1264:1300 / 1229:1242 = -2.6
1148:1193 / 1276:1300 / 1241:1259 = -3.7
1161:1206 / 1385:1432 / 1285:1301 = 4.7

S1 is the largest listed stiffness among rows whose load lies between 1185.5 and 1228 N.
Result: 2.4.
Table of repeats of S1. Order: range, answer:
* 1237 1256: 2.15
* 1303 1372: 2.23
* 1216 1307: 2.31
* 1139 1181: 2.35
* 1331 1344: 2.22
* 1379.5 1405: 2.05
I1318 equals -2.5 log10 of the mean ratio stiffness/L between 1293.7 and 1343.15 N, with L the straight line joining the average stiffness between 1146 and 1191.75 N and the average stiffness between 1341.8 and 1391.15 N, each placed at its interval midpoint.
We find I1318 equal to 0.05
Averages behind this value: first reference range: 2.22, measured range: 2.01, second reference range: 2.08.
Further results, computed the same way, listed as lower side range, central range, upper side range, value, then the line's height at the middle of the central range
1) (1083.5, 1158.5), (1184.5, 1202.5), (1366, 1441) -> -0.18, 1.96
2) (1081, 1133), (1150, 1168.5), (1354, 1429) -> -0.14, 1.92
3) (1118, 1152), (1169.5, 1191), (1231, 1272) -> -0.08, 2.1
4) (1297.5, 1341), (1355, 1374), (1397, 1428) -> -0.22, 1.79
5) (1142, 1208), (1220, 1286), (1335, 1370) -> 0.08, 2.2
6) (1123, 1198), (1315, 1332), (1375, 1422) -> -0.20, 1.8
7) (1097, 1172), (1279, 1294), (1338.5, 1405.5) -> 0.43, 1.96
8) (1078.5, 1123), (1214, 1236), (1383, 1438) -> -0.24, 1.8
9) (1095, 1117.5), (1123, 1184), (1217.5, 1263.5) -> -0.15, 1.91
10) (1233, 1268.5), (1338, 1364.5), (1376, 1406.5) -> -0.19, 1.77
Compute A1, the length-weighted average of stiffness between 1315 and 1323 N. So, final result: 2.13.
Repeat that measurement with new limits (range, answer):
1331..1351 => 2.14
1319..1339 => 2.17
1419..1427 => 1.84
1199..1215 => 2.3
